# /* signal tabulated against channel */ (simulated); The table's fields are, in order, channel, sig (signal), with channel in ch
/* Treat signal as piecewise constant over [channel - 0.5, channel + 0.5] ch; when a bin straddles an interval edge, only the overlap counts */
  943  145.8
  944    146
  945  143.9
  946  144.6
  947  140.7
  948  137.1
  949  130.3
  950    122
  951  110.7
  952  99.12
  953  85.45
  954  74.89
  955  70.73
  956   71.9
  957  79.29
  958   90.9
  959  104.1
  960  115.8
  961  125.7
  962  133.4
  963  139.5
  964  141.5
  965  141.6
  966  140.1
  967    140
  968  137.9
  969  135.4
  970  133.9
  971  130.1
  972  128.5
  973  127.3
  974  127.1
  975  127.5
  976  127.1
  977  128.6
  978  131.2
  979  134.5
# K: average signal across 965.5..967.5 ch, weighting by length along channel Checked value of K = 140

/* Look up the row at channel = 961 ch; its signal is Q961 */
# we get 125.7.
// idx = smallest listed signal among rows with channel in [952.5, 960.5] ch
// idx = 70.73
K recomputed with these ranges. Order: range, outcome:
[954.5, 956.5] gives 71.3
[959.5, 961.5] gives 121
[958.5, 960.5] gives 110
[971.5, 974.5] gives 128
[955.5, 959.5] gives 86.5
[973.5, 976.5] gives 127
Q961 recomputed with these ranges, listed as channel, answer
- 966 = 140.1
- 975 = 127.5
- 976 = 127.1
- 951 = 110.7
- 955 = 70.73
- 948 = 137.1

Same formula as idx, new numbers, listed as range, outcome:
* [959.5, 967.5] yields 115.8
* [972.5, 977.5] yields 127.1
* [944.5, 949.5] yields 130.3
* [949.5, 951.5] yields 110.7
